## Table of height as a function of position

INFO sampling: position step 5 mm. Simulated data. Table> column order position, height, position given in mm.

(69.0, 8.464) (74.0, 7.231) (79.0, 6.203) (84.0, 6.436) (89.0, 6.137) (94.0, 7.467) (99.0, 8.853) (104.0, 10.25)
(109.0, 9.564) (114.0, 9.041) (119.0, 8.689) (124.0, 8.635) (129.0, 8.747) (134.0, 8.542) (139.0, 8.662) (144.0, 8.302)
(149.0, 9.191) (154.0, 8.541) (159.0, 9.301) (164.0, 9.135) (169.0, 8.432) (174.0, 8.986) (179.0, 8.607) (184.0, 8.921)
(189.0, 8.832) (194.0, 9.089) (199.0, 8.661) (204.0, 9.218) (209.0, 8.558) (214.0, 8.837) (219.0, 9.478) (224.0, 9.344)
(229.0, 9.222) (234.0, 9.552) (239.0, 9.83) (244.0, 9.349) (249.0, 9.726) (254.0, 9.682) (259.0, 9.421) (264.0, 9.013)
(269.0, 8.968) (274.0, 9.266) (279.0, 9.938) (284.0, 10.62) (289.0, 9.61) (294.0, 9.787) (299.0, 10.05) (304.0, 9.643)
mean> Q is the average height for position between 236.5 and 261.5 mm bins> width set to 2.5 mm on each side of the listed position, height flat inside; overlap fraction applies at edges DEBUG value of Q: 9.6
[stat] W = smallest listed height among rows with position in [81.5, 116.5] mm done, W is 6.137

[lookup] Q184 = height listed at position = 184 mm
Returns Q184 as 8.921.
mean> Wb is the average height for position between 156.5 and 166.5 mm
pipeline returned 9.22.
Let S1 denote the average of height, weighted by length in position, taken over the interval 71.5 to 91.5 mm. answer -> 6.5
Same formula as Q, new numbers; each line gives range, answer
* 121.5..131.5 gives 8.69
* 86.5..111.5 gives 8.45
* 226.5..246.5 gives 9.49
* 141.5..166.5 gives 8.89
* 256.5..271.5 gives 9.13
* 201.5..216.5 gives 8.87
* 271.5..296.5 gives 9.84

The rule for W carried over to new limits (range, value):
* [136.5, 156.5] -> 8.302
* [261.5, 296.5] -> 8.968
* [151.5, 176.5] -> 8.432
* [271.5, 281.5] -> 9.266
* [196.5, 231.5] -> 8.558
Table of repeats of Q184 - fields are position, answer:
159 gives 9.301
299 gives 10.05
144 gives 8.302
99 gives 8.853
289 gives 9.61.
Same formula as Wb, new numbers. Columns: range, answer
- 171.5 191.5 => 8.84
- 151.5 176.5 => 8.88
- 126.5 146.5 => 8.56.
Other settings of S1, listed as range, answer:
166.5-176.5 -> 8.71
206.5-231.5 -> 9.09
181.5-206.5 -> 8.94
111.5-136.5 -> 8.73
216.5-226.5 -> 9.41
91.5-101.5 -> 8.16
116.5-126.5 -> 8.66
